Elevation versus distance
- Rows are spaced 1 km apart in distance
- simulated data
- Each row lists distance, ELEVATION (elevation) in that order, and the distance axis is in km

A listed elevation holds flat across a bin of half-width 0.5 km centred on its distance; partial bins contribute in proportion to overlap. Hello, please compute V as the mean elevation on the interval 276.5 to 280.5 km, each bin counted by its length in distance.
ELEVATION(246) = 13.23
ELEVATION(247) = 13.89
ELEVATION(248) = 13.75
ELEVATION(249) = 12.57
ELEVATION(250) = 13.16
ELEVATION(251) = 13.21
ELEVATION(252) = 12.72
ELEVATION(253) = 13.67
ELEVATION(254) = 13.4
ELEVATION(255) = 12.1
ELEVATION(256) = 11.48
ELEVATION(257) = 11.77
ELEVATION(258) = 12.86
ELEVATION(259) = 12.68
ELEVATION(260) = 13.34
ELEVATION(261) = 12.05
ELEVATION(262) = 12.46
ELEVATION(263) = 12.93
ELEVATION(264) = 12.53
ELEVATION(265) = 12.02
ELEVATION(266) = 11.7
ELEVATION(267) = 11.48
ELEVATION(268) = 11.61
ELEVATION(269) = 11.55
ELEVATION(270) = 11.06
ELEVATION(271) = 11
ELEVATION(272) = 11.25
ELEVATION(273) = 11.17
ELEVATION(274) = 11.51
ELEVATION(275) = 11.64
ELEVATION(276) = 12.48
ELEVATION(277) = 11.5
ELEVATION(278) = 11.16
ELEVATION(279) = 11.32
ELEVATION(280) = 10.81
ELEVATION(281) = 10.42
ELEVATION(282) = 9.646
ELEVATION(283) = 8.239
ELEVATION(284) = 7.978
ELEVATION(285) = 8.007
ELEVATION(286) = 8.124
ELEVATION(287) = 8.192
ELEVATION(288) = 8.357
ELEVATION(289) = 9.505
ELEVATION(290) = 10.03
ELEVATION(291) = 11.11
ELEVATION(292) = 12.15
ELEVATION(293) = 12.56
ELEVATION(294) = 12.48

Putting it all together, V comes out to 11.2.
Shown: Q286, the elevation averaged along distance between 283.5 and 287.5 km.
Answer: 8.08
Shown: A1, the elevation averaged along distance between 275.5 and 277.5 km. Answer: 12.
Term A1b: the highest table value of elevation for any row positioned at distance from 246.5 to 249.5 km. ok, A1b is 13.89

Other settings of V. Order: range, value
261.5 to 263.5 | 12.7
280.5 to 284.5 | 9.07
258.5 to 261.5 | 12.7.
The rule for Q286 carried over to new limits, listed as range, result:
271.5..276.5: 11.6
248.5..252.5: 12.9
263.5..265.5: 12.3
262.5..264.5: 12.7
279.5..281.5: 10.6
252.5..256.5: 12.7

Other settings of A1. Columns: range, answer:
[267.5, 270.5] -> 11.4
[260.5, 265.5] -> 12.4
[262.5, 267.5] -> 12.1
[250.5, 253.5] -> 13.2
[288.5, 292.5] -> 10.7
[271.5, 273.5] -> 11.2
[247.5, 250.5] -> 13.2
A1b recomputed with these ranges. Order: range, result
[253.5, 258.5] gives 13.4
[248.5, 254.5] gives 13.67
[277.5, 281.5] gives 11.32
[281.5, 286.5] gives 9.646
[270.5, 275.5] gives 11.64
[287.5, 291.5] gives 11.11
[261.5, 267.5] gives 12.93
